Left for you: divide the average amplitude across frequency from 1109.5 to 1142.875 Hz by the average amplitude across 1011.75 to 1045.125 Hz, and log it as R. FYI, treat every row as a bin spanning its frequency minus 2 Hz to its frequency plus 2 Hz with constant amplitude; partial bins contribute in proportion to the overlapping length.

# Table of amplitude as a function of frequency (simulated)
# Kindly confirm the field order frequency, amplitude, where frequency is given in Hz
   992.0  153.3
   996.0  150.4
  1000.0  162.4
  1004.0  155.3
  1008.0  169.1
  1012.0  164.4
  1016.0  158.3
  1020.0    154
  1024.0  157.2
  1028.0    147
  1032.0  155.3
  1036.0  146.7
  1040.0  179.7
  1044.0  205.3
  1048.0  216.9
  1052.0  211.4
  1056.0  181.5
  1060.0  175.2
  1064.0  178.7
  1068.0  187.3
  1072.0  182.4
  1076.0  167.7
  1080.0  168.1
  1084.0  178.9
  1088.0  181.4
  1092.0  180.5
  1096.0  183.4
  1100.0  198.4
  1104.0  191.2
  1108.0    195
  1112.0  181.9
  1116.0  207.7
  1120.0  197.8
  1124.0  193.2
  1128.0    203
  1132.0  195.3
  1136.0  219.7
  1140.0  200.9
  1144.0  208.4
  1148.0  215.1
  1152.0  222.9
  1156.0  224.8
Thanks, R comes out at 1.24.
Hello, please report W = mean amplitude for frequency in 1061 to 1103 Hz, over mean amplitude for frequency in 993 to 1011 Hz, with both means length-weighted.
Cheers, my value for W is 1.14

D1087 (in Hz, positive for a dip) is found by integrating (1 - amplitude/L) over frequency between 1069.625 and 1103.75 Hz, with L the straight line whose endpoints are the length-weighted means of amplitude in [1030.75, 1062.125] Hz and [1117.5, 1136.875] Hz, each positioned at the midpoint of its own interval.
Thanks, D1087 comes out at 2.1 Hz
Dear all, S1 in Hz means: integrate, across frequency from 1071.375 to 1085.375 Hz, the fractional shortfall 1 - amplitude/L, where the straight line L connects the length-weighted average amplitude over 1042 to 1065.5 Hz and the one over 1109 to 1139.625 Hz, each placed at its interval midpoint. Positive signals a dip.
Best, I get 1.7 Hz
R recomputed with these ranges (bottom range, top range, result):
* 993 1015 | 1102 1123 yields 1.22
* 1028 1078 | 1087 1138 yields 1.08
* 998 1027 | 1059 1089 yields 1.11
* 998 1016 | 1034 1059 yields 1.17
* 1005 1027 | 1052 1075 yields 1.15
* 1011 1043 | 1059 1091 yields 1.12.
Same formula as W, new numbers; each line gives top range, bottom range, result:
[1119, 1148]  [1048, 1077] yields 1.09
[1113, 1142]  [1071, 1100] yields 1.13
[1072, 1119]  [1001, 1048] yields 1.12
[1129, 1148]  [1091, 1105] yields 1.10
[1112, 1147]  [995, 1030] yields 1.28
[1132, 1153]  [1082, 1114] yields 1.13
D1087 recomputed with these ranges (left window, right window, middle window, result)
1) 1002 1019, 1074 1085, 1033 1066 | -3.8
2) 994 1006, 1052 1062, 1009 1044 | 1.8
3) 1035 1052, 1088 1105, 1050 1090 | 1.8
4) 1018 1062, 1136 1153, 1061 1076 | 0.4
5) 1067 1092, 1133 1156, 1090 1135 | 0.4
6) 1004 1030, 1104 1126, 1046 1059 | -2.3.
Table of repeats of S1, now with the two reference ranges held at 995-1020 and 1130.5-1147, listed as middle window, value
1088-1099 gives 0.43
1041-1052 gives -2.17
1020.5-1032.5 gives 0.98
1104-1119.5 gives 0.20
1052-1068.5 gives -0.47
